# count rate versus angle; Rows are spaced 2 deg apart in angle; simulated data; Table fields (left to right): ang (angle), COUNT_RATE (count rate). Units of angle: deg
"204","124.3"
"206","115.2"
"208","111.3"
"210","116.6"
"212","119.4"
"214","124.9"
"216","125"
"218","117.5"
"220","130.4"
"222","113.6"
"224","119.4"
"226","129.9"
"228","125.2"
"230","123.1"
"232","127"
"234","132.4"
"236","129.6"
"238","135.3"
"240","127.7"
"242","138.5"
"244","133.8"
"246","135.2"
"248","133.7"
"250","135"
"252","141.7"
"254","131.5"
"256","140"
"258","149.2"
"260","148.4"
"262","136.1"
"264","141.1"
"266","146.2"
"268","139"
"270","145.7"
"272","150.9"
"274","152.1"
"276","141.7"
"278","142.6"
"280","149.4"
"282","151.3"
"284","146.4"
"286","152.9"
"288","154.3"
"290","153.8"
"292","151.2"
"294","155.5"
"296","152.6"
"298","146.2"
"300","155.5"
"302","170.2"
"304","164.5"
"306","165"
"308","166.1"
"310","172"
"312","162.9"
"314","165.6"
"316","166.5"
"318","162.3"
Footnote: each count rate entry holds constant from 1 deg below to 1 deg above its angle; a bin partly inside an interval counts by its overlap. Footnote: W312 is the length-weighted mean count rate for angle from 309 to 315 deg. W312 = 167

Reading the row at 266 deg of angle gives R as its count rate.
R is 146.2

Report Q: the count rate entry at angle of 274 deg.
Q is 152.1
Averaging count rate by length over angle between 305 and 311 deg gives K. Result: 168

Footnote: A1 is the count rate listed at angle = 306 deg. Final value 165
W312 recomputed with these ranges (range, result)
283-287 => 150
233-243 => 133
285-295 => 154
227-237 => 127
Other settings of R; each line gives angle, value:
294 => 155.5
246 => 135.2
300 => 155.5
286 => 152.9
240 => 127.7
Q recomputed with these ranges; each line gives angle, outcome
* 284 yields 146.4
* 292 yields 151.2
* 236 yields 129.6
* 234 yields 132.4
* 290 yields 153.8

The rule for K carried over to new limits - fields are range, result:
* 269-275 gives 150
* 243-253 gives 136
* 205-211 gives 114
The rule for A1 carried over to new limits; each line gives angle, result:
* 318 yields 162.3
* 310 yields 172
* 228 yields 125.2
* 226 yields 129.9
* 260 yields 148.4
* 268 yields 139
